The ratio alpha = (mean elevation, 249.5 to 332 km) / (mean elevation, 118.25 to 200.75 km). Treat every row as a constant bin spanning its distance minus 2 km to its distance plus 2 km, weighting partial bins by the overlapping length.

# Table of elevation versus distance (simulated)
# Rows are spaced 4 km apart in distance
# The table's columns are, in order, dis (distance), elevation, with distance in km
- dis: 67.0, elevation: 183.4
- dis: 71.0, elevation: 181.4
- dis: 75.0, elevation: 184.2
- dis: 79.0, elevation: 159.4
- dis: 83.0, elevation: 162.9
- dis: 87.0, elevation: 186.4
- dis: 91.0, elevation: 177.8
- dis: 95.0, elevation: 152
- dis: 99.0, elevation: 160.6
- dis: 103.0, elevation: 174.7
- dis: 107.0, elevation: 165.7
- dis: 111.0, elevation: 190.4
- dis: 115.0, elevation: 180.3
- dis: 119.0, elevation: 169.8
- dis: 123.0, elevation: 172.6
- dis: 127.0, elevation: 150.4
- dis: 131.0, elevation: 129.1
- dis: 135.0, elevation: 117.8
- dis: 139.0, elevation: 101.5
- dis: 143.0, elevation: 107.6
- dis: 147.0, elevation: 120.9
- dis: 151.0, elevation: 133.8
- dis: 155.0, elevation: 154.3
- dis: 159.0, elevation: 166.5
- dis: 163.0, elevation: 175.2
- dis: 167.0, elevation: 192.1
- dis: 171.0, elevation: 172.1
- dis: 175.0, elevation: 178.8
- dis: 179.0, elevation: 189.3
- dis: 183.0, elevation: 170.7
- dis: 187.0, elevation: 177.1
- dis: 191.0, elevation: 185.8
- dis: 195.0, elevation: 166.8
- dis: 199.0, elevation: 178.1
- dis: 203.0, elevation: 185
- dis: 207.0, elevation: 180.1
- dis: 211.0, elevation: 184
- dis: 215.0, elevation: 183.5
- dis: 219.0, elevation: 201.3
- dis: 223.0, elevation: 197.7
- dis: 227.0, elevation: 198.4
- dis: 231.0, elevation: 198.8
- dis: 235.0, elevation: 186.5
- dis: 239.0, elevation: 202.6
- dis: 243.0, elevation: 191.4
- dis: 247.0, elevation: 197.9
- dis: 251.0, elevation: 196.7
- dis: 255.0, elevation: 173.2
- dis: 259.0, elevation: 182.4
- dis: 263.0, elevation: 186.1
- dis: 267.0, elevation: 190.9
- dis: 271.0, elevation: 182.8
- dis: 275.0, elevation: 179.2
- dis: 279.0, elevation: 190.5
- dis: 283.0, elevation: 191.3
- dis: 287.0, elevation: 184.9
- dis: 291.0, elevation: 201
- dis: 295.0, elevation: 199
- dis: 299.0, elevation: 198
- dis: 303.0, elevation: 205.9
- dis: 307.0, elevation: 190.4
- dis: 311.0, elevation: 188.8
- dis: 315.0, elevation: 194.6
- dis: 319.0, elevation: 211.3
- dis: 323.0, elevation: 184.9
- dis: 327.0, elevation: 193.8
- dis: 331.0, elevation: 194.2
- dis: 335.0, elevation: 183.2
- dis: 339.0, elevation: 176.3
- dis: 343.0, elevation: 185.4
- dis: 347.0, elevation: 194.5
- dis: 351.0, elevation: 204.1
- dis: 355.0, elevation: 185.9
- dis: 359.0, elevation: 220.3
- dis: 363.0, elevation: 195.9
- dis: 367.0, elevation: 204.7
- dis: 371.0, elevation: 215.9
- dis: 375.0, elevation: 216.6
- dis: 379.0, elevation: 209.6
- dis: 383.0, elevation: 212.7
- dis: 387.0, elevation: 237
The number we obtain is 1.22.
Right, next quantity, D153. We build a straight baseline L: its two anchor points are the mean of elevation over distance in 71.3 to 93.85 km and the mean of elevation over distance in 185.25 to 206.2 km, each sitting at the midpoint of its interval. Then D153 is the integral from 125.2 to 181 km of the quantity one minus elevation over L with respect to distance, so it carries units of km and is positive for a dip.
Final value 8.7 km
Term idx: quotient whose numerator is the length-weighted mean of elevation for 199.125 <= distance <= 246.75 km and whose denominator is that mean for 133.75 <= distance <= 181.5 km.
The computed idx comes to 1.3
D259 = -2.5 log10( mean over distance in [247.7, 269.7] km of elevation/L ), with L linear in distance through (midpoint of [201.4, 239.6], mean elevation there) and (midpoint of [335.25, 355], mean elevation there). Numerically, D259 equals 0.02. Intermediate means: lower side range 191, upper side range 189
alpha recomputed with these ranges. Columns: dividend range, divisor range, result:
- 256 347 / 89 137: 1.18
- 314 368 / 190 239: 1.04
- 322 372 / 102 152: 1.33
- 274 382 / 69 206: 1.20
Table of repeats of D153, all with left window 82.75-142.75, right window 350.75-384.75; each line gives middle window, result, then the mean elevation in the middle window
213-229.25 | -1.5 km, 195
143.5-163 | 2.5 km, 144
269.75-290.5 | 0.4 km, 187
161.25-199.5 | -1.7 km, 179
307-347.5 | 1.8 km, 191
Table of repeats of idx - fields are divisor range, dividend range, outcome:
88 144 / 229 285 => 1.22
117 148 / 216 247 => 1.46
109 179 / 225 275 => 1.23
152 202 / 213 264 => 1.10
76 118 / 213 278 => 1.11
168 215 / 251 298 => 1.05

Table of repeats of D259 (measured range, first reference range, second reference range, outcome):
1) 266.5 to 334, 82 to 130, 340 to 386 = 0.02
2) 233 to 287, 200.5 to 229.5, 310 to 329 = 0.02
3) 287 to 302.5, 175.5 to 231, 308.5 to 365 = -0.04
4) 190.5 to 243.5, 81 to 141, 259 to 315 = -0.06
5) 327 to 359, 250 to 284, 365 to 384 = 0.07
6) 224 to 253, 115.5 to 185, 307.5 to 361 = -0.14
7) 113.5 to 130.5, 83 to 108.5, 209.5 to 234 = 0.06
